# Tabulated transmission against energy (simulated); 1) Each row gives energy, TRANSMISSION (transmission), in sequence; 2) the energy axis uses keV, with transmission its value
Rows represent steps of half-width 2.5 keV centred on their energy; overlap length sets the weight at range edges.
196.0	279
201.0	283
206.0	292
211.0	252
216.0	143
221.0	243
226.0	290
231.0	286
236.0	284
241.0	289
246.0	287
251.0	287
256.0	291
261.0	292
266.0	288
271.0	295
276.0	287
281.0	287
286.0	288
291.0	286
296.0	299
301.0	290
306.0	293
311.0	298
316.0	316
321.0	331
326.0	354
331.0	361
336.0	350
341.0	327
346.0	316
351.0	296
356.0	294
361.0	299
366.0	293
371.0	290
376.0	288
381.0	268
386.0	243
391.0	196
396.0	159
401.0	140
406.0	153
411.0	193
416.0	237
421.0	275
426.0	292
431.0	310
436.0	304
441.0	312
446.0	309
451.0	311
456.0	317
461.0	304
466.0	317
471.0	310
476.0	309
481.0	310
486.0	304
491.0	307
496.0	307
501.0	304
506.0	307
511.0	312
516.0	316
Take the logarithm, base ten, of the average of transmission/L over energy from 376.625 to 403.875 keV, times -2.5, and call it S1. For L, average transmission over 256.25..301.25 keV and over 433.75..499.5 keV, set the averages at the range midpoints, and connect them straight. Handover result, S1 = 0.410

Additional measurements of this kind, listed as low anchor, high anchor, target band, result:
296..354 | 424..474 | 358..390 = 0.144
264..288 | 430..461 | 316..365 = -0.094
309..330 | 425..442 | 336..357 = 0.028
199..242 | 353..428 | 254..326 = -0.177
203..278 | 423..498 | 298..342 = -0.135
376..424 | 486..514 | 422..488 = -0.169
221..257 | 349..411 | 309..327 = -0.236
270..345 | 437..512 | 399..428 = 0.397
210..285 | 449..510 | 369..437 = 0.246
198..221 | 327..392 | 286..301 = -0.068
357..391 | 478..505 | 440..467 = -0.054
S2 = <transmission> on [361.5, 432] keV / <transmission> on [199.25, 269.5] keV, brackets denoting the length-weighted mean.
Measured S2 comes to 0.88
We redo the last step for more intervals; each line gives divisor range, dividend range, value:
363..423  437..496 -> 1.36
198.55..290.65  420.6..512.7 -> 1.11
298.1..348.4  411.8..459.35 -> 0.91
